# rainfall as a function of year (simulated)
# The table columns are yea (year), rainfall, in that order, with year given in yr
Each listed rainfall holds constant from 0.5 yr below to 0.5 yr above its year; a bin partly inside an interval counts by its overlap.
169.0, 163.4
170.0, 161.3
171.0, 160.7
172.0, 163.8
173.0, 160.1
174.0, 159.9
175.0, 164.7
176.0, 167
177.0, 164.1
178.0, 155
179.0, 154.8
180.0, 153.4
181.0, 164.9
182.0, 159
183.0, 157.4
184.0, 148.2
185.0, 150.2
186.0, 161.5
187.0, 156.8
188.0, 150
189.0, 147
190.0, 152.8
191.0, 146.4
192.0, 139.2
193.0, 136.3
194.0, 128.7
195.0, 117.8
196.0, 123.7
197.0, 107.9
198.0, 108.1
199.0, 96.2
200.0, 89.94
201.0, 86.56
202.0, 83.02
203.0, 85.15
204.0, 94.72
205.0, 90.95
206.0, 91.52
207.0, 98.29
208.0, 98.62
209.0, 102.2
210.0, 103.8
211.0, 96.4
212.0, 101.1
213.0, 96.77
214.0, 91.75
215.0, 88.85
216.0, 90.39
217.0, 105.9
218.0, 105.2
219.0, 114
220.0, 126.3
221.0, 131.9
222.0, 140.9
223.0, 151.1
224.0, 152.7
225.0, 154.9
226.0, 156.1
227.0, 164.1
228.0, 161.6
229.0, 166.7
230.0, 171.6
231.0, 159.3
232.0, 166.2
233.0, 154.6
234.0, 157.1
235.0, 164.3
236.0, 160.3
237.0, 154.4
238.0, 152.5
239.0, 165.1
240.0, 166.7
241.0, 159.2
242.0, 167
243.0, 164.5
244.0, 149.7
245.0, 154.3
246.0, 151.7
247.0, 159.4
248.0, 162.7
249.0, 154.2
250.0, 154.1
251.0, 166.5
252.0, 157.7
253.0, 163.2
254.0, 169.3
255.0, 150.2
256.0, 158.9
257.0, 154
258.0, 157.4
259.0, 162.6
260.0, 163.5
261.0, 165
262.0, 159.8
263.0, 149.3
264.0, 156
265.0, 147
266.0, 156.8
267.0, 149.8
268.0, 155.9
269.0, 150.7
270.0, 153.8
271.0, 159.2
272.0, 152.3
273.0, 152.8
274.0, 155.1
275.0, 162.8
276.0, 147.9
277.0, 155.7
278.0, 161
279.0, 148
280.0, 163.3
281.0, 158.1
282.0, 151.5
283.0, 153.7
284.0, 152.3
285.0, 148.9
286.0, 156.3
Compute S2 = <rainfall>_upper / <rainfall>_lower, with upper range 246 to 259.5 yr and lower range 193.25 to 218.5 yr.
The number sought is 1.59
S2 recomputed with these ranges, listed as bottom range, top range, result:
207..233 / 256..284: 1.22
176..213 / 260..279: 1.24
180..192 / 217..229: 0.92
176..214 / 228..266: 1.28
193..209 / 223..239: 1.58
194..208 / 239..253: 1.61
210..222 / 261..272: 1.46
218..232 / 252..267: 1.06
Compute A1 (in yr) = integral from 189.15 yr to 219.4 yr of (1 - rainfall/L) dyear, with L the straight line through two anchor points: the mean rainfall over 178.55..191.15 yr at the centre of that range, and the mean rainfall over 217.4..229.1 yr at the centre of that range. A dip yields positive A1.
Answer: 8.64 yr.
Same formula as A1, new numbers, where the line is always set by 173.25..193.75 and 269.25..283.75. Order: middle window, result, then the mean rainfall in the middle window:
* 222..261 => -1.12 yr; 159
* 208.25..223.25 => 4.43 yr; 109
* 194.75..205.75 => 4.02 yr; 98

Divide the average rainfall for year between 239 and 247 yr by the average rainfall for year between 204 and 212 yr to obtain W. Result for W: 1.64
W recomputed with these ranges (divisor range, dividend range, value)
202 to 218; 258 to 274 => 1.63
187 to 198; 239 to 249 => 1.18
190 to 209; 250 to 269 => 1.46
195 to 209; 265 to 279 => 1.58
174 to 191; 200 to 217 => 0.60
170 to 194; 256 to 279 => 1.01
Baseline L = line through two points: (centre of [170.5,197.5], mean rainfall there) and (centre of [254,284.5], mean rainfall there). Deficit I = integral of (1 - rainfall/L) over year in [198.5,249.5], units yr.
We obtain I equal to 7.1 yr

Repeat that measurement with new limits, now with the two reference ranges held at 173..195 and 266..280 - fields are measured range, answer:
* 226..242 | -0.8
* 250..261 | -0.4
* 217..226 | 1.1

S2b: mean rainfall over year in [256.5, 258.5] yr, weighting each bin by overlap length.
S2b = 156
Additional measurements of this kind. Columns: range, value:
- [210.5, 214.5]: 96.5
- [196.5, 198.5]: 108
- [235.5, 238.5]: 156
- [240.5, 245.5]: 159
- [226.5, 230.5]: 166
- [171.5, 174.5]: 161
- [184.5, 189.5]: 153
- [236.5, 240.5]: 160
